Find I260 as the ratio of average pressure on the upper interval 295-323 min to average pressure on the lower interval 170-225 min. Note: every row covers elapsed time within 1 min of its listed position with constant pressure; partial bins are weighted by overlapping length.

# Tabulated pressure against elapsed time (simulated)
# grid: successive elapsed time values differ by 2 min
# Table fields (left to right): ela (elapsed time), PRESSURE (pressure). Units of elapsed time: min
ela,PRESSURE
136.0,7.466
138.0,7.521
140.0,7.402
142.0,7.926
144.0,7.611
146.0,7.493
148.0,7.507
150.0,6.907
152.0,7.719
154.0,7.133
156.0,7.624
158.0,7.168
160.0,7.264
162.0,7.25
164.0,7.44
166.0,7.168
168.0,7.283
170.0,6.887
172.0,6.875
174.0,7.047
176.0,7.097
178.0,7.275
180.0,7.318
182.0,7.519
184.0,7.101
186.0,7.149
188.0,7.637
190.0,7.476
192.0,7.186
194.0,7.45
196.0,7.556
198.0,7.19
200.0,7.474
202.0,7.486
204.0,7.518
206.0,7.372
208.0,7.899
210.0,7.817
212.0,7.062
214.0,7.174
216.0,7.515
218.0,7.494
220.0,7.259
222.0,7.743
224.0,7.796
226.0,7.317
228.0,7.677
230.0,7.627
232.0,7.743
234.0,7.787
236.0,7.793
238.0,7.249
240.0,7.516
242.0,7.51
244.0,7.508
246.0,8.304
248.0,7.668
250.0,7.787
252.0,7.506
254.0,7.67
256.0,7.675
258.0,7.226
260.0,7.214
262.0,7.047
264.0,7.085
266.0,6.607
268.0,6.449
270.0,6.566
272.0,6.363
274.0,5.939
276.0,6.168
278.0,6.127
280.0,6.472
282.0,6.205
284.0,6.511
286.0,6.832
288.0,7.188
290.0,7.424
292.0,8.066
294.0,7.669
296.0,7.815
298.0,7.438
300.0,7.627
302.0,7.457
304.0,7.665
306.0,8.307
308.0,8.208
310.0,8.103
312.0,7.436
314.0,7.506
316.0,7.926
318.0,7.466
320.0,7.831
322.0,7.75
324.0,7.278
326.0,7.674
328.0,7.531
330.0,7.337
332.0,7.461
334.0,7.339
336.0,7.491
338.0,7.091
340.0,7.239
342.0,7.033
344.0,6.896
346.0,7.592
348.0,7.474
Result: 1.1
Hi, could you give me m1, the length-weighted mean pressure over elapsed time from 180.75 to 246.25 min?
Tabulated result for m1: 7.5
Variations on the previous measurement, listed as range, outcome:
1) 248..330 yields 7.28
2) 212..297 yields 7.24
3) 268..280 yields 6.27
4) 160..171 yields 7.21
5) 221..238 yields 7.66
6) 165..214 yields 7.32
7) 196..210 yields 7.52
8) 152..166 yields 7.33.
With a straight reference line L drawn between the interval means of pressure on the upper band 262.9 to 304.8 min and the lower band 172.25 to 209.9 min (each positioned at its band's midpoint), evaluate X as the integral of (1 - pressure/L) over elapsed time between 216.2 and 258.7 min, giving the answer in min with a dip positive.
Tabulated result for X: -2.73 min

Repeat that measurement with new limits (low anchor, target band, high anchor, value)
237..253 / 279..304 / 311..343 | 1.0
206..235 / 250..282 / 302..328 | 3.5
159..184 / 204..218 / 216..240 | 0.0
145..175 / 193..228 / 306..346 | -0.7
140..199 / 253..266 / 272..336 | 0.1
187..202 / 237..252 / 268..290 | -1.7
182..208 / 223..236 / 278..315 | -0.5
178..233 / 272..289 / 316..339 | 2.4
